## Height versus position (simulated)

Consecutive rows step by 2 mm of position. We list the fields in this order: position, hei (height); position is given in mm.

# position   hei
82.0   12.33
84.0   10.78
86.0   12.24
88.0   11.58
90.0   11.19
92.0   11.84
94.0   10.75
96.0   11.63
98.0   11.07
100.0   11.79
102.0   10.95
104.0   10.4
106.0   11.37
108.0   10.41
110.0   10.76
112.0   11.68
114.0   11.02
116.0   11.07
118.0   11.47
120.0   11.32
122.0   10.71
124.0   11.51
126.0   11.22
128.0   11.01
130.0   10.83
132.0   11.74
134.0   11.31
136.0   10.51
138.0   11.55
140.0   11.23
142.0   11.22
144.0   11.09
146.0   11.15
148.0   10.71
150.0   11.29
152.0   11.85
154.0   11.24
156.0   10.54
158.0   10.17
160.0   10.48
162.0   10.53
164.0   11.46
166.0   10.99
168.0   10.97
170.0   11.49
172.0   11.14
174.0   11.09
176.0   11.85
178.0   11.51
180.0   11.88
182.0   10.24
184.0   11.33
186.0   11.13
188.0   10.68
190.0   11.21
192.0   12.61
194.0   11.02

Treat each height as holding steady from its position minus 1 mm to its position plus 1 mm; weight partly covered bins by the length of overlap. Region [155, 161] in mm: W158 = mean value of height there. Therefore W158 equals 10.4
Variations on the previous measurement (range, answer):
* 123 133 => 11.3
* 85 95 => 11.5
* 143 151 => 11.1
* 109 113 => 11.2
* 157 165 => 10.7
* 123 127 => 11.4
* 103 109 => 10.7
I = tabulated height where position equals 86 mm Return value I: 12.24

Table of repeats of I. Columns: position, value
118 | 11.47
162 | 10.53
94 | 10.75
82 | 12.33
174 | 11.09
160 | 10.48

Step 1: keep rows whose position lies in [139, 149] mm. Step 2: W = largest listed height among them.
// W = 11.23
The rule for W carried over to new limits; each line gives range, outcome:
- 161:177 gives 11.85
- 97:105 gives 11.79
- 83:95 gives 12.24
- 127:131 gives 11.01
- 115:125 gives 11.51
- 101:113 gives 11.68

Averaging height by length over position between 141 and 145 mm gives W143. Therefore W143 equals 11.2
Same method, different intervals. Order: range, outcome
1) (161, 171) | 11.1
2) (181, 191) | 10.9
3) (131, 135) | 11.5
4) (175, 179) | 11.7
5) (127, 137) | 11.1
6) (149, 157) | 11.2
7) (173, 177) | 11.5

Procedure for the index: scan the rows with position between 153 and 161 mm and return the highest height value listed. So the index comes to 11.24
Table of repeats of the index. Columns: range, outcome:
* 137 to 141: 11.55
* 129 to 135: 11.74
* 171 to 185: 11.88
